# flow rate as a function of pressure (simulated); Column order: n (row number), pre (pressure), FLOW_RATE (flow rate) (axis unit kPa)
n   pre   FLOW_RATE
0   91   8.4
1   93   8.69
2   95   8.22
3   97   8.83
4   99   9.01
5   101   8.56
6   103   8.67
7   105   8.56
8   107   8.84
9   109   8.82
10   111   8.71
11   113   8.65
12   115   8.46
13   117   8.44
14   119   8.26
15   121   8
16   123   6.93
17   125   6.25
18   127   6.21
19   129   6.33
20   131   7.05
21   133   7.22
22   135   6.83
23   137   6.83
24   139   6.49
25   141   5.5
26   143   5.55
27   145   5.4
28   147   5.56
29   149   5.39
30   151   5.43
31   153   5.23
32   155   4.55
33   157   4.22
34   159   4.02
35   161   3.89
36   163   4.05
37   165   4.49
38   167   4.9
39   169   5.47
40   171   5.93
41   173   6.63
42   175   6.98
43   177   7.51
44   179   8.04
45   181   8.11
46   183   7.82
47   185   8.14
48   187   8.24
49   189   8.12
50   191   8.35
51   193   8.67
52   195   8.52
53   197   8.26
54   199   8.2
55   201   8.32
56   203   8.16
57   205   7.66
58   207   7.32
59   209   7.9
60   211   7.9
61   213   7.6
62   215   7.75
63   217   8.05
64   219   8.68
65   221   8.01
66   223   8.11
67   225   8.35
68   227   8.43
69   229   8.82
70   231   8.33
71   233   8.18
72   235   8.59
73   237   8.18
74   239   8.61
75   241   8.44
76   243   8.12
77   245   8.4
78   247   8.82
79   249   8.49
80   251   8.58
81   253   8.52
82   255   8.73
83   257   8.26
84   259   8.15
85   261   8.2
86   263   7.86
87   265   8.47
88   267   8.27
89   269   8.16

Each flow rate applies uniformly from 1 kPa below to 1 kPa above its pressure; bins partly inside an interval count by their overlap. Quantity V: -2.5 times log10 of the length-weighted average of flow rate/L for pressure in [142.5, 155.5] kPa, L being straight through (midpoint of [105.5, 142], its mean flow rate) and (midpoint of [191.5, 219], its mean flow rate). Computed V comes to 0.392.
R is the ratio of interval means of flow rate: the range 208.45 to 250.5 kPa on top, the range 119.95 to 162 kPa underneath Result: 1.41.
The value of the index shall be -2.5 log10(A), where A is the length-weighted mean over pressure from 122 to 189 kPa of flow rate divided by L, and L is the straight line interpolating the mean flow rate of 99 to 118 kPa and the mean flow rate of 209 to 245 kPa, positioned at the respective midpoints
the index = 0.35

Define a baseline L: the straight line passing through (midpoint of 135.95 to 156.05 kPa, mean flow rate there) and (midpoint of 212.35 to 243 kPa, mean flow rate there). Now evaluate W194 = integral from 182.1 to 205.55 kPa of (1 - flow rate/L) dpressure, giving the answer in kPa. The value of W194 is -3.5 kPa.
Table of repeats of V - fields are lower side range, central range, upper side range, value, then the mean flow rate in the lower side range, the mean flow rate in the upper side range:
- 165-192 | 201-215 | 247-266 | -0.026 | 7.15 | 8.39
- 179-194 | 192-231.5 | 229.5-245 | 0.017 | 8.2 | 8.37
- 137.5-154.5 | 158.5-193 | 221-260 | -0.013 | 5.58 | 8.42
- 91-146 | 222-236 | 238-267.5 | -0.019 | 7.62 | 8.4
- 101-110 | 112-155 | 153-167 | -0.027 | 8.7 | 4.33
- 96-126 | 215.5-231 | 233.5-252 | 0.015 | 8.33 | 8.46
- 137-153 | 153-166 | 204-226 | 0.389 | 5.67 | 7.94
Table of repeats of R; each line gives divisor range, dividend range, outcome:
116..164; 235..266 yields 1.40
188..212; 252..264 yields 1.02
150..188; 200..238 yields 1.36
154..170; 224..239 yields 1.89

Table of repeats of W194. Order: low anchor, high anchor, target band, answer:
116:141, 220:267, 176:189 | -0.57 kPa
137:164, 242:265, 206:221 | -1.67 kPa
